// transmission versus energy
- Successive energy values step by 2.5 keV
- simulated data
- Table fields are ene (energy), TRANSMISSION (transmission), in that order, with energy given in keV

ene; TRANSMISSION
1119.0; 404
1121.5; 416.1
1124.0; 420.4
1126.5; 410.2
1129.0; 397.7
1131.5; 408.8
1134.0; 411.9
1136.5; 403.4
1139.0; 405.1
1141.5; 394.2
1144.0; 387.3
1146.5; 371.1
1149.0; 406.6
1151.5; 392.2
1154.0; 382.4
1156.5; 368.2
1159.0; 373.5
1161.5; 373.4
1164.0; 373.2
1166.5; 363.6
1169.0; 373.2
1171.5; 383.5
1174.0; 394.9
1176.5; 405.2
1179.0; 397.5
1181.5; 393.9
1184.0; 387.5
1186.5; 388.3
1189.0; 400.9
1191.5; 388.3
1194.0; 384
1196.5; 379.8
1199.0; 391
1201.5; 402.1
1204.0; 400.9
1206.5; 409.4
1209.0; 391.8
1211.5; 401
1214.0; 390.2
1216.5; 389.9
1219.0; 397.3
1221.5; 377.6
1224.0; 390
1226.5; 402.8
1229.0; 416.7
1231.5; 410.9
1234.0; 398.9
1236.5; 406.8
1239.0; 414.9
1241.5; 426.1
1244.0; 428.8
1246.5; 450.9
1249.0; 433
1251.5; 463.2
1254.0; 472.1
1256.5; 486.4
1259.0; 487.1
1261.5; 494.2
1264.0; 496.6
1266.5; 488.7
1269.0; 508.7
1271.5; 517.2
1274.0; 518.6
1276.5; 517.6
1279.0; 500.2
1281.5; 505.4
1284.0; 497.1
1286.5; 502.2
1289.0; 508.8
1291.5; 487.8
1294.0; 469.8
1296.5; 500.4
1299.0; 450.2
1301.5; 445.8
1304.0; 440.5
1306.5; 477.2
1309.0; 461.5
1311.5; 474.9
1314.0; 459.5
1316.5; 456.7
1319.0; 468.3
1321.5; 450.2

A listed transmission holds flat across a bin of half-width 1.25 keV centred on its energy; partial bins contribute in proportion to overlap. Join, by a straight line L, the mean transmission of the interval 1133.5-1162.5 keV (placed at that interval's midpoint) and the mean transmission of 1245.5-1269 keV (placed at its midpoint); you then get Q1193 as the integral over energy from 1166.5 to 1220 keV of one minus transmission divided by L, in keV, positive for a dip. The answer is 4.1 keV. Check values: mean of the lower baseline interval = 389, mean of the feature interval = 392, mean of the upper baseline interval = 477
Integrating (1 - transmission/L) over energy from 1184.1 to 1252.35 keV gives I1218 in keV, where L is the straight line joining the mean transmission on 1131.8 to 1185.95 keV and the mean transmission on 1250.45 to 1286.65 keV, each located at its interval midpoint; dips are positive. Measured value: 6.5 keV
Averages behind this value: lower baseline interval 388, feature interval 404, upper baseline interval 497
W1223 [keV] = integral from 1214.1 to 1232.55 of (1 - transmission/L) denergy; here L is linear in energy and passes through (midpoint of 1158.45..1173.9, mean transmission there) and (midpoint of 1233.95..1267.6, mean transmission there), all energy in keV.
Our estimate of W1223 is 1.4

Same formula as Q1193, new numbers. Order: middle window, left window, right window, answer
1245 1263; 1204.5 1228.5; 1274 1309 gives -1.18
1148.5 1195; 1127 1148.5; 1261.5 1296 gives 4.11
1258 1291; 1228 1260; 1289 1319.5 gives -3.64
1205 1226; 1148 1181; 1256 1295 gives 2.07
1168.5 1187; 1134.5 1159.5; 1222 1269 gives 0.69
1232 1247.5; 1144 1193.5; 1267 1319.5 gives 0.76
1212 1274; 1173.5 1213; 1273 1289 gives 2.52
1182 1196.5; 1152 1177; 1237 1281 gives 0.54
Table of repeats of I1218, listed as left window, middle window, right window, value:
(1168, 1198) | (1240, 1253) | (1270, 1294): 0.6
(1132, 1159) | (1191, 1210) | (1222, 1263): 1.1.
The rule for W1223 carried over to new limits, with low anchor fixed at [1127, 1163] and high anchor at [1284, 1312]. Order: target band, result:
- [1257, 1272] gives -1.3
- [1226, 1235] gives 0.6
